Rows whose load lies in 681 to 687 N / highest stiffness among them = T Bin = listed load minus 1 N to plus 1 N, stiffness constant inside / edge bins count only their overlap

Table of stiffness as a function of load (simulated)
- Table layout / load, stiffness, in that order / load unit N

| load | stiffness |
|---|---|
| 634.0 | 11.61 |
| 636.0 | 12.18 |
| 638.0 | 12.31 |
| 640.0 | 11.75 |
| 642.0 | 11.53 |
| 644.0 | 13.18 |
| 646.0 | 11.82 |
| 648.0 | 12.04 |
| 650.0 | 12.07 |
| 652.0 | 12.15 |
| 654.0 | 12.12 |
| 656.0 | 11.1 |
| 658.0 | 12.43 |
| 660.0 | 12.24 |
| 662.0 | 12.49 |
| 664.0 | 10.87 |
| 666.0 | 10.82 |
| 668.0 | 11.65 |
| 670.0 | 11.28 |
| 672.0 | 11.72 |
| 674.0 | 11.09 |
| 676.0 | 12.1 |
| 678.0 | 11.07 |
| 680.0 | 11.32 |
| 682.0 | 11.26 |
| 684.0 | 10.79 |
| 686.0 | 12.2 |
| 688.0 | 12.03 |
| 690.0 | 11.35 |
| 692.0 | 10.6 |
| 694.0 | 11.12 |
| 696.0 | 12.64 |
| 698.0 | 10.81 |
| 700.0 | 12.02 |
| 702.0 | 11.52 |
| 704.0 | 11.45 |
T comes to 12.2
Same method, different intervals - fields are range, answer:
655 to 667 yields 12.49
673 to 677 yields 12.1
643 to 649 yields 13.18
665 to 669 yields 11.65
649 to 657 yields 12.15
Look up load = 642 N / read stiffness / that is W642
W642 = 11.53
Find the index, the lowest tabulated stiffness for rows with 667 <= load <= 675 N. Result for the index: 11.09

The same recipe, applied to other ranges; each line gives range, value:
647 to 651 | 12.04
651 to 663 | 11.1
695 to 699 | 10.81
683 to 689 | 10.79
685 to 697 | 10.6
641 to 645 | 11.53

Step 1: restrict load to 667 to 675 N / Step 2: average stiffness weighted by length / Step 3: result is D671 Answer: 11.4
